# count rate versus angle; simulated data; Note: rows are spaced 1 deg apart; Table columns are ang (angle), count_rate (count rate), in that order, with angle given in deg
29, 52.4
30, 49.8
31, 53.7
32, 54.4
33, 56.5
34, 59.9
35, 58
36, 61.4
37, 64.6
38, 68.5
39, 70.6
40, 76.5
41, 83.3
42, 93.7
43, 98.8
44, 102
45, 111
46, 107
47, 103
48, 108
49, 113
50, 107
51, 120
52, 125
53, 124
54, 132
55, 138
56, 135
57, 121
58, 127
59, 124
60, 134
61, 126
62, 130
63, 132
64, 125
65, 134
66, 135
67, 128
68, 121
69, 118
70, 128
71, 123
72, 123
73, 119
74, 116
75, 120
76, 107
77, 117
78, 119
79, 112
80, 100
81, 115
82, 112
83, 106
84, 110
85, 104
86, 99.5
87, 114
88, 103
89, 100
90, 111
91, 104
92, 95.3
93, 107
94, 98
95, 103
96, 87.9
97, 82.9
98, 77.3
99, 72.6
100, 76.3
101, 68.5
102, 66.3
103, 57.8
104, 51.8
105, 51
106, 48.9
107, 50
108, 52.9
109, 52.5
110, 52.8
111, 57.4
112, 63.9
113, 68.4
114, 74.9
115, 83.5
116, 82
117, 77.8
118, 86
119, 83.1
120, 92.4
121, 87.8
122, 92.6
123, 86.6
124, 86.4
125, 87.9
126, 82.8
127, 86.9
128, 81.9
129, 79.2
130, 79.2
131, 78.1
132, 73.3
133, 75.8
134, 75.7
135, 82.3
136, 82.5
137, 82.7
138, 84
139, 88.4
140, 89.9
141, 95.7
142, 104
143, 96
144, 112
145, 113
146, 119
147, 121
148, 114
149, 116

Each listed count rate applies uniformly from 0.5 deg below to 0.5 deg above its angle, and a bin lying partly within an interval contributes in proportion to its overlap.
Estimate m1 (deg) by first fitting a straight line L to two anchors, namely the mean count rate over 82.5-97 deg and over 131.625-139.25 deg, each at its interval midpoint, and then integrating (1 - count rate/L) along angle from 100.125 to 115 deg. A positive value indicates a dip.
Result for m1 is 5.4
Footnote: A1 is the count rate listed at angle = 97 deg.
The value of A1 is 82.9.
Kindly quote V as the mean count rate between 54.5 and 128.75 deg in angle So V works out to 97.3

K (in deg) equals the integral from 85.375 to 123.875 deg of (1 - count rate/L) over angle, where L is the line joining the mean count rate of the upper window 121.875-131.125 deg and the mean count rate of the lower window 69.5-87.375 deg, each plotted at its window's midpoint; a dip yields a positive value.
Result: 7.1 deg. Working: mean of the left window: 114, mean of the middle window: 79.6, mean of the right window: 84.1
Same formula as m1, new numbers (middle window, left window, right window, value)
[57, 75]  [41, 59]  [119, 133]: -2.9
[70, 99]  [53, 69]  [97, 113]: -4.5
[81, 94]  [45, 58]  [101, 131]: -1.7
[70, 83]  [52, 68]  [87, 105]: -0.7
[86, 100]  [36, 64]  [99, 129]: -1.9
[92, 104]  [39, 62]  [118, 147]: 2.2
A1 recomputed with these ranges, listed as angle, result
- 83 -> 106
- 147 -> 121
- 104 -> 51.8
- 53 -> 124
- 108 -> 52.9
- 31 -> 53.7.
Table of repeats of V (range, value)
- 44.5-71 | 123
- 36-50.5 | 92.3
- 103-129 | 72.7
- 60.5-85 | 120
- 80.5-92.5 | 106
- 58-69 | 128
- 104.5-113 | 54.5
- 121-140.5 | 83.1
